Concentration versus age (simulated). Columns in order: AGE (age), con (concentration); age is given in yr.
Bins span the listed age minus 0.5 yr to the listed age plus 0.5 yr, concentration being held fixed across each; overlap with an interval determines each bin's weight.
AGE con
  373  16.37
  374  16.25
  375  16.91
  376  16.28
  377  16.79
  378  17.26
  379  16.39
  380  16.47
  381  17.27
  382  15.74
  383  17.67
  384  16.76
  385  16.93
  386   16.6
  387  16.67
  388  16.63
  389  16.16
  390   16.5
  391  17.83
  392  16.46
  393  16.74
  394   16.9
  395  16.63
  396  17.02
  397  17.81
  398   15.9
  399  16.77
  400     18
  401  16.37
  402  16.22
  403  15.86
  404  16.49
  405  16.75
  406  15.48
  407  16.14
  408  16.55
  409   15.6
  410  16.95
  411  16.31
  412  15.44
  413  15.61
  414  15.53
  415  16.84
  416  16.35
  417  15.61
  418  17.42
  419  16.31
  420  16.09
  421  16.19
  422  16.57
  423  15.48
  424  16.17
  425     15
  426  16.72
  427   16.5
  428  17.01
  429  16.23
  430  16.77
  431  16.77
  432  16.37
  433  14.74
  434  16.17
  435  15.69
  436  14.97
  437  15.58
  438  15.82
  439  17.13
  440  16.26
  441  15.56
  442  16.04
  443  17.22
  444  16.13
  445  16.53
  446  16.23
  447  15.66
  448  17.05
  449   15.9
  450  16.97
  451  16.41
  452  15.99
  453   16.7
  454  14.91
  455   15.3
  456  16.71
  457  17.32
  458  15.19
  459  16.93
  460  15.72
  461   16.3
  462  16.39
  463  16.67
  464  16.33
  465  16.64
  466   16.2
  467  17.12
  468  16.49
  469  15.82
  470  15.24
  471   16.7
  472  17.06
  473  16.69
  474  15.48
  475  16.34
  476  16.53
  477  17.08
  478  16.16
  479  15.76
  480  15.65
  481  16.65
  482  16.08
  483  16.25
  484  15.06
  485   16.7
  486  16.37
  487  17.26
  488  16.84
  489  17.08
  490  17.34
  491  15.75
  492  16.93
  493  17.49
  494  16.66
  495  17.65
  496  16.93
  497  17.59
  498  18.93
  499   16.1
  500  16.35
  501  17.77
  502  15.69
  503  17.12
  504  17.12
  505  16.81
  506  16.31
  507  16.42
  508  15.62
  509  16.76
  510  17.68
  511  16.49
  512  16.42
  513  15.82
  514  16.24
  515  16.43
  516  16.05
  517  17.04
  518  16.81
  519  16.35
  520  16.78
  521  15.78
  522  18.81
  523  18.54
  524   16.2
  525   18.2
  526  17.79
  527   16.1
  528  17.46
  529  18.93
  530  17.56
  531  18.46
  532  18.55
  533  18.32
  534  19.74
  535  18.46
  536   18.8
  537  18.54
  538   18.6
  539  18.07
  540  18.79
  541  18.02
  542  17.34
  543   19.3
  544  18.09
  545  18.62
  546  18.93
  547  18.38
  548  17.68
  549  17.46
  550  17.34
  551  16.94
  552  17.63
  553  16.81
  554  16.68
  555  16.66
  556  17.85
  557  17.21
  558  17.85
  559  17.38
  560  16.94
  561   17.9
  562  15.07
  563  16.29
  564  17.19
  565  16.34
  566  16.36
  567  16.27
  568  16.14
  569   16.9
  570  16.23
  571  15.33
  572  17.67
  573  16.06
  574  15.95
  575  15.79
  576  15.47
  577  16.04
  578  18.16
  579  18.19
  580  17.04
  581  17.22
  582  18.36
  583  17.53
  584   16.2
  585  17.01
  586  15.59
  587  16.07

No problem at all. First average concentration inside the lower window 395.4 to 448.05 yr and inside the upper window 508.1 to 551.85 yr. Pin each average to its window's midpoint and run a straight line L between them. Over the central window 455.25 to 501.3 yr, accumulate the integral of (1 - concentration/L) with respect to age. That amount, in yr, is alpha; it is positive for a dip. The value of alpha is 1.1 yr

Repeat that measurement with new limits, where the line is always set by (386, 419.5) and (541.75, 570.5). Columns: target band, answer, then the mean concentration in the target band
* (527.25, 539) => -0.9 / 18.4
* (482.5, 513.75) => 0.4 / 16.7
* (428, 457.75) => 0.9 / 16.2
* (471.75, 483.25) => 0.4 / 16.3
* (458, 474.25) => 0.4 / 16.3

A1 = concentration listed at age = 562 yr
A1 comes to 15.07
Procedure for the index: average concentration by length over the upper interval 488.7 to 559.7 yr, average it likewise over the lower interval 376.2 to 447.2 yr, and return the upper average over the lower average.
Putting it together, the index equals 1.06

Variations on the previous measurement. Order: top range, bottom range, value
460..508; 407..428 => 1.02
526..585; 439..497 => 1.06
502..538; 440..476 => 1.06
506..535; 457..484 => 1.06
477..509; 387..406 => 1.00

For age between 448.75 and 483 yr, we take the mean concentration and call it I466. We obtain 16.3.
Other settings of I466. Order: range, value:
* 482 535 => 17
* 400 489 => 16.2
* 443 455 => 16.2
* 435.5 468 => 16.2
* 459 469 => 16.4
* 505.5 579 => 17.2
